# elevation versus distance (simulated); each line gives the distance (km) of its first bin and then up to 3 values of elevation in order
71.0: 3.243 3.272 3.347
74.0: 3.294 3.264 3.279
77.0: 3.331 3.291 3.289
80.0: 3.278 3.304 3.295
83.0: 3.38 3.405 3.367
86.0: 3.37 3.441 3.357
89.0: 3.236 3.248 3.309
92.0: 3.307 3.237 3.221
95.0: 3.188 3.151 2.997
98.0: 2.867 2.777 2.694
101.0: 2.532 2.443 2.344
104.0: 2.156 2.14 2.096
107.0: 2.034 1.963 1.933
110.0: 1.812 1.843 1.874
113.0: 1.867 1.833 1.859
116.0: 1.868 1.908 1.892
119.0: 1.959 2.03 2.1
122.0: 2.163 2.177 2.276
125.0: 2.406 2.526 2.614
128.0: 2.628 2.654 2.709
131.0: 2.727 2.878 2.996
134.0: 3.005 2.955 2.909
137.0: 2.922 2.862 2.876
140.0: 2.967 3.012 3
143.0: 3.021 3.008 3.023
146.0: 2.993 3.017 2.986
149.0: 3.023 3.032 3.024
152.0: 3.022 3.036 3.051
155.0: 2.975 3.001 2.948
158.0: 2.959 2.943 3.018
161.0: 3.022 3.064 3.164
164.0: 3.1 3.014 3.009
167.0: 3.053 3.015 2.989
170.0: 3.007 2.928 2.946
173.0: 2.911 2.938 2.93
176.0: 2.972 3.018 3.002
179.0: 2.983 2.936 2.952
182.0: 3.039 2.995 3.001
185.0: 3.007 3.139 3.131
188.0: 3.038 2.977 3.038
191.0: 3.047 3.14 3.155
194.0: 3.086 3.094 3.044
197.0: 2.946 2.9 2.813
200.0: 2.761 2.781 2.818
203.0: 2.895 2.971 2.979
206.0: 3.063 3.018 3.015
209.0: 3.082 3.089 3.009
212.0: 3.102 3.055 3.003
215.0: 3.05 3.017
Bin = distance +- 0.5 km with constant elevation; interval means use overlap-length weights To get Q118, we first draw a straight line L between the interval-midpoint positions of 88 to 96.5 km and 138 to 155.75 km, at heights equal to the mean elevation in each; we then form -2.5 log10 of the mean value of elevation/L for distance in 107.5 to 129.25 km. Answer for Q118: 0.43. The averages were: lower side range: 3.24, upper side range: 3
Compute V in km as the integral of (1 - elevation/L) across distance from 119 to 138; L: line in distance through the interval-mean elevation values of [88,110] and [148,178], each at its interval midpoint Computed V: 1.7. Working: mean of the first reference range 2.7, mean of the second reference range 3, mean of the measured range 2.58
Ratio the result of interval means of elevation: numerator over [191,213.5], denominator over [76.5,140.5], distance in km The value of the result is 1.1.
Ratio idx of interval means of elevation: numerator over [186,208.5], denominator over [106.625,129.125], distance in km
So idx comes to 1.43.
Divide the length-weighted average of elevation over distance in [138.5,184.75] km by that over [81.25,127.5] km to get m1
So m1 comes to 1.17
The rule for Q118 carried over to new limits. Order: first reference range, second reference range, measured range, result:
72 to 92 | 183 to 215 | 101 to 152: 0.269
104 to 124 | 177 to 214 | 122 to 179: -0.196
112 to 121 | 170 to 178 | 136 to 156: -0.219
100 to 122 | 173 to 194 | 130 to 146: -0.217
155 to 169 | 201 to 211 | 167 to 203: 0.006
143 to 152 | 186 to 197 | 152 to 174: 0.010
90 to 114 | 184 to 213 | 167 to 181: -0.033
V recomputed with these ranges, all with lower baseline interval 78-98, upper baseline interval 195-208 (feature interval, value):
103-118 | 5.9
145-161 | 0.4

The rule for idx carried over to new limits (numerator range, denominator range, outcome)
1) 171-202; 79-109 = 1.02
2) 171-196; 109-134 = 1.35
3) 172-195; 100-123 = 1.48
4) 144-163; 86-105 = 1.02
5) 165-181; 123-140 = 1.09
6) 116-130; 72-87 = 0.68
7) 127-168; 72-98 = 0.90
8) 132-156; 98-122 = 1.42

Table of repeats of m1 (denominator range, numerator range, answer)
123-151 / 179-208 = 1.05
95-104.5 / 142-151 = 1.12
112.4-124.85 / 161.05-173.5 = 1.50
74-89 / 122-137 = 0.80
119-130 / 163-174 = 1.27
